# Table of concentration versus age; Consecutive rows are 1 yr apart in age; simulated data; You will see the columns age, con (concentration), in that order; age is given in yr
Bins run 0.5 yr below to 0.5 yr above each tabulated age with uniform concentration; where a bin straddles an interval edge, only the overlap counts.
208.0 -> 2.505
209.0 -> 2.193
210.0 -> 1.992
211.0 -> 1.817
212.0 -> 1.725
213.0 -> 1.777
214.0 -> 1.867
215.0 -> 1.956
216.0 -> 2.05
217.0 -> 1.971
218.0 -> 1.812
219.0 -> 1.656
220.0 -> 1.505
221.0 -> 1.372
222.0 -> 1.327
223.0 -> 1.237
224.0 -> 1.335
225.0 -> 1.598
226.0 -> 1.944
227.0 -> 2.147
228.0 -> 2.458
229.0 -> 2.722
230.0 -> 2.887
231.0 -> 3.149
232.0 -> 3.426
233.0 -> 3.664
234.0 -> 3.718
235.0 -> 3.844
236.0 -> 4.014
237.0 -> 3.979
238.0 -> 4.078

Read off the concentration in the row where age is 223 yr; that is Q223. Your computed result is 1.237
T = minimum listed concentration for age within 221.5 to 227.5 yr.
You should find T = 1.237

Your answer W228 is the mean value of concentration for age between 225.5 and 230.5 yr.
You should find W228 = 2.43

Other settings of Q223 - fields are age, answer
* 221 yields 1.372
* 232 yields 3.426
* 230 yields 2.887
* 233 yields 3.664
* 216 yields 2.05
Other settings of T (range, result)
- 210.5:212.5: 1.725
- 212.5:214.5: 1.777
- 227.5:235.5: 2.458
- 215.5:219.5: 1.656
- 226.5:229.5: 2.147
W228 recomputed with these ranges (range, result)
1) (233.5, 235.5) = 3.78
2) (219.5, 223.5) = 1.36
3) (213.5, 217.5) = 1.96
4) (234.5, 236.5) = 3.93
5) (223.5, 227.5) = 1.76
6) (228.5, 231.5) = 2.92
